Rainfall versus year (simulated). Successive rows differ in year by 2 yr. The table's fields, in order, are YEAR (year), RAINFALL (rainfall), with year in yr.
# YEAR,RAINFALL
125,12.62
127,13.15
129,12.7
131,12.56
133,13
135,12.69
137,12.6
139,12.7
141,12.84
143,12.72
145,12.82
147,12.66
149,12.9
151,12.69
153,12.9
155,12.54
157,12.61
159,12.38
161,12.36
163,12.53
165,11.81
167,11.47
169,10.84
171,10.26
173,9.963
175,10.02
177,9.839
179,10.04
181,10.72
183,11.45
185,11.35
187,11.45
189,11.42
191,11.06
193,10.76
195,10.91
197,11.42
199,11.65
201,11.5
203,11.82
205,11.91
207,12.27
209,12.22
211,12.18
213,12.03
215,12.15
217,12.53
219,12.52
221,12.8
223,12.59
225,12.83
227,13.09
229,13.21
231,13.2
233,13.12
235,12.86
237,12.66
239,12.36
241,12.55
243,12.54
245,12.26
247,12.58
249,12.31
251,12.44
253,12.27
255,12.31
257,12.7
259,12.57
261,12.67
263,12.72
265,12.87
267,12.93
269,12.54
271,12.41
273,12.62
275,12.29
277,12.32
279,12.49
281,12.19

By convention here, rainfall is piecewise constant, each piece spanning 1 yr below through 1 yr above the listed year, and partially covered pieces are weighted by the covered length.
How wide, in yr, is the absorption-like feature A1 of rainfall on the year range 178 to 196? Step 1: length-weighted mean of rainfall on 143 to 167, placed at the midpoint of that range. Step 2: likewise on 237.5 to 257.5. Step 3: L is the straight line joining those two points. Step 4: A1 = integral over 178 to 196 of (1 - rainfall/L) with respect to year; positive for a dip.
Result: 2.1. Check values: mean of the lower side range 12.5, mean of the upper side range 12.4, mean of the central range 11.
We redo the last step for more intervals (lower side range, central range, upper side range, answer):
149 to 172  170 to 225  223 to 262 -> 3.9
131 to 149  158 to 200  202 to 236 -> 5.1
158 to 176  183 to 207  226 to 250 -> 0.9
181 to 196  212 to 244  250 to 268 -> -1.9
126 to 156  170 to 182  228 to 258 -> 2.4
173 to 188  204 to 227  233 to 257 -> -1.5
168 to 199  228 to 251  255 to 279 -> -1.3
